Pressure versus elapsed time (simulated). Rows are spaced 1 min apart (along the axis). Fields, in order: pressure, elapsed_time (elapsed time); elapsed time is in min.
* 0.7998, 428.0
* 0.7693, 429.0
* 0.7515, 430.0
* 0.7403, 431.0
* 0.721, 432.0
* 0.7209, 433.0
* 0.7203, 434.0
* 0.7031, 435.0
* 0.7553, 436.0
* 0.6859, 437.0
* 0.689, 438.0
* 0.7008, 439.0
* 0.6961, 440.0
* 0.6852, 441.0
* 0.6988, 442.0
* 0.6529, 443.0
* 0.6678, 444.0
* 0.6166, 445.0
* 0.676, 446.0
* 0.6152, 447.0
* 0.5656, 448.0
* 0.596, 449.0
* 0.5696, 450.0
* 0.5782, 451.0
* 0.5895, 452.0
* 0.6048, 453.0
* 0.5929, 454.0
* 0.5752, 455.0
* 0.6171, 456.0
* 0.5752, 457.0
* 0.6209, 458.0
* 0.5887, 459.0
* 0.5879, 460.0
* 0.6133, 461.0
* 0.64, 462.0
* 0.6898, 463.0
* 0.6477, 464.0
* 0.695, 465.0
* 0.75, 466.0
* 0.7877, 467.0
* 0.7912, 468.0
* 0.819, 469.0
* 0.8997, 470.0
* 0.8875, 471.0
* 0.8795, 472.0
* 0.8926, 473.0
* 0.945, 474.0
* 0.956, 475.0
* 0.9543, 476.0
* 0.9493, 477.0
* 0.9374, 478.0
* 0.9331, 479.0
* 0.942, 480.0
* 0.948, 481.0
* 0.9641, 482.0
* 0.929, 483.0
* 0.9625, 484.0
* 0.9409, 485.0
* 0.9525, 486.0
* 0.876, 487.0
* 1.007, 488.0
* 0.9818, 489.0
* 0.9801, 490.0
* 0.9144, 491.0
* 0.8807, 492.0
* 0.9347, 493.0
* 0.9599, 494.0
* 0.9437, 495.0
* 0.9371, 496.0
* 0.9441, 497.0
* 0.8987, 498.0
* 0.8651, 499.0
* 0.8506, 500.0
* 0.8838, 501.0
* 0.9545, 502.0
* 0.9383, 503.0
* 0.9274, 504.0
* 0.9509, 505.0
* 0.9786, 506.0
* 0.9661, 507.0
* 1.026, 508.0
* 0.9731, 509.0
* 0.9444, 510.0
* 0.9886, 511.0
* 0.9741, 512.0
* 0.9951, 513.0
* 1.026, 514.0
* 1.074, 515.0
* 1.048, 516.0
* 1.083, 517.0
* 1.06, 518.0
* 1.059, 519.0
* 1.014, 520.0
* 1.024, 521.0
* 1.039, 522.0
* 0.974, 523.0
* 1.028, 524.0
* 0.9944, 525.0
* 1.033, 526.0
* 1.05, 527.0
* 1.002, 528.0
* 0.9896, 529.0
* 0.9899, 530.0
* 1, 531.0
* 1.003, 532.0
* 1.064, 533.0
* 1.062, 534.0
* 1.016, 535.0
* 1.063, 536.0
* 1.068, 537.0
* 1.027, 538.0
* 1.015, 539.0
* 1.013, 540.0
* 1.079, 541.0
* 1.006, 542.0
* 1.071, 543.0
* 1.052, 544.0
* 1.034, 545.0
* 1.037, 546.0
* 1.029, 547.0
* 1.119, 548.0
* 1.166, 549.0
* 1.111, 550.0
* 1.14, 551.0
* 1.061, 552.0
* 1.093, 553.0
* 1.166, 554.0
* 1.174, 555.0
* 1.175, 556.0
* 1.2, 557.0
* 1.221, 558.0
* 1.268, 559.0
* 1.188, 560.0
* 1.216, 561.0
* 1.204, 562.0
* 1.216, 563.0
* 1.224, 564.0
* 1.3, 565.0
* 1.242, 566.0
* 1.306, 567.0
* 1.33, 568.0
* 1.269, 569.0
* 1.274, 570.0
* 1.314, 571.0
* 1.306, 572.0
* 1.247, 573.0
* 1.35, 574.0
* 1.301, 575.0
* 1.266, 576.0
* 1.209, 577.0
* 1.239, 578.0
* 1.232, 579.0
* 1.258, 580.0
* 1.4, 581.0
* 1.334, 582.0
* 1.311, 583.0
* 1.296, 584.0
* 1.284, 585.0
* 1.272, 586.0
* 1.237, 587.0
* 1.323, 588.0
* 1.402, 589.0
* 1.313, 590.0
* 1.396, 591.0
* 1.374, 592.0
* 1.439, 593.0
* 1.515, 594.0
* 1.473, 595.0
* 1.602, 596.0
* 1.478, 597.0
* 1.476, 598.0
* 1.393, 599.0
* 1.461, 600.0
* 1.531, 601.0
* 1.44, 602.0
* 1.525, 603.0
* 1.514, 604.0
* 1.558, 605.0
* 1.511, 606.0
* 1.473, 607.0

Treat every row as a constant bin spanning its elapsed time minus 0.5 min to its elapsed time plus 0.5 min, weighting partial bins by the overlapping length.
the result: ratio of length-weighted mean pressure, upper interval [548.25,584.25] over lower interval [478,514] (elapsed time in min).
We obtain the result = 1.31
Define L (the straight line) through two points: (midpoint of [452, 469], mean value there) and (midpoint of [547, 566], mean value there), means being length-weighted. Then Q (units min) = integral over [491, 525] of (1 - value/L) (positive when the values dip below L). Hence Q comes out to -2.3 min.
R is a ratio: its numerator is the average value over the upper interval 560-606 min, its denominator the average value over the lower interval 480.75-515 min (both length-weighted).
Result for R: 1.42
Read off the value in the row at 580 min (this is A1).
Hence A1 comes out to 1.258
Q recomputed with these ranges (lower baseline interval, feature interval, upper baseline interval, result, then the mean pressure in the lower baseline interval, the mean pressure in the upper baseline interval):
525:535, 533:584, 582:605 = 0.7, 1.02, 1.41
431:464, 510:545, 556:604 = 0.9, 0.646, 1.33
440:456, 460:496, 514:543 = -4.6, 0.621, 1.03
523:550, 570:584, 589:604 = 0.3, 1.04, 1.46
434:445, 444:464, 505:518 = 3.9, 0.691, 1.01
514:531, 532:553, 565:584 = 1.2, 1.03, 1.29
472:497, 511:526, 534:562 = 0.0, 0.941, 1.11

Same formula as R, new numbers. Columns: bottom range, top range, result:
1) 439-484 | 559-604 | 1.81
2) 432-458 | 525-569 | 1.72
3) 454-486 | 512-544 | 1.28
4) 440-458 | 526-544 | 1.67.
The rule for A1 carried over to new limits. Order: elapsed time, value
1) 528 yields 1.002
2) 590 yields 1.313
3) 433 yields 0.7209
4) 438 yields 0.689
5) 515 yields 1.074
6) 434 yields 0.7203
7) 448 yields 0.5656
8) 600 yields 1.461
